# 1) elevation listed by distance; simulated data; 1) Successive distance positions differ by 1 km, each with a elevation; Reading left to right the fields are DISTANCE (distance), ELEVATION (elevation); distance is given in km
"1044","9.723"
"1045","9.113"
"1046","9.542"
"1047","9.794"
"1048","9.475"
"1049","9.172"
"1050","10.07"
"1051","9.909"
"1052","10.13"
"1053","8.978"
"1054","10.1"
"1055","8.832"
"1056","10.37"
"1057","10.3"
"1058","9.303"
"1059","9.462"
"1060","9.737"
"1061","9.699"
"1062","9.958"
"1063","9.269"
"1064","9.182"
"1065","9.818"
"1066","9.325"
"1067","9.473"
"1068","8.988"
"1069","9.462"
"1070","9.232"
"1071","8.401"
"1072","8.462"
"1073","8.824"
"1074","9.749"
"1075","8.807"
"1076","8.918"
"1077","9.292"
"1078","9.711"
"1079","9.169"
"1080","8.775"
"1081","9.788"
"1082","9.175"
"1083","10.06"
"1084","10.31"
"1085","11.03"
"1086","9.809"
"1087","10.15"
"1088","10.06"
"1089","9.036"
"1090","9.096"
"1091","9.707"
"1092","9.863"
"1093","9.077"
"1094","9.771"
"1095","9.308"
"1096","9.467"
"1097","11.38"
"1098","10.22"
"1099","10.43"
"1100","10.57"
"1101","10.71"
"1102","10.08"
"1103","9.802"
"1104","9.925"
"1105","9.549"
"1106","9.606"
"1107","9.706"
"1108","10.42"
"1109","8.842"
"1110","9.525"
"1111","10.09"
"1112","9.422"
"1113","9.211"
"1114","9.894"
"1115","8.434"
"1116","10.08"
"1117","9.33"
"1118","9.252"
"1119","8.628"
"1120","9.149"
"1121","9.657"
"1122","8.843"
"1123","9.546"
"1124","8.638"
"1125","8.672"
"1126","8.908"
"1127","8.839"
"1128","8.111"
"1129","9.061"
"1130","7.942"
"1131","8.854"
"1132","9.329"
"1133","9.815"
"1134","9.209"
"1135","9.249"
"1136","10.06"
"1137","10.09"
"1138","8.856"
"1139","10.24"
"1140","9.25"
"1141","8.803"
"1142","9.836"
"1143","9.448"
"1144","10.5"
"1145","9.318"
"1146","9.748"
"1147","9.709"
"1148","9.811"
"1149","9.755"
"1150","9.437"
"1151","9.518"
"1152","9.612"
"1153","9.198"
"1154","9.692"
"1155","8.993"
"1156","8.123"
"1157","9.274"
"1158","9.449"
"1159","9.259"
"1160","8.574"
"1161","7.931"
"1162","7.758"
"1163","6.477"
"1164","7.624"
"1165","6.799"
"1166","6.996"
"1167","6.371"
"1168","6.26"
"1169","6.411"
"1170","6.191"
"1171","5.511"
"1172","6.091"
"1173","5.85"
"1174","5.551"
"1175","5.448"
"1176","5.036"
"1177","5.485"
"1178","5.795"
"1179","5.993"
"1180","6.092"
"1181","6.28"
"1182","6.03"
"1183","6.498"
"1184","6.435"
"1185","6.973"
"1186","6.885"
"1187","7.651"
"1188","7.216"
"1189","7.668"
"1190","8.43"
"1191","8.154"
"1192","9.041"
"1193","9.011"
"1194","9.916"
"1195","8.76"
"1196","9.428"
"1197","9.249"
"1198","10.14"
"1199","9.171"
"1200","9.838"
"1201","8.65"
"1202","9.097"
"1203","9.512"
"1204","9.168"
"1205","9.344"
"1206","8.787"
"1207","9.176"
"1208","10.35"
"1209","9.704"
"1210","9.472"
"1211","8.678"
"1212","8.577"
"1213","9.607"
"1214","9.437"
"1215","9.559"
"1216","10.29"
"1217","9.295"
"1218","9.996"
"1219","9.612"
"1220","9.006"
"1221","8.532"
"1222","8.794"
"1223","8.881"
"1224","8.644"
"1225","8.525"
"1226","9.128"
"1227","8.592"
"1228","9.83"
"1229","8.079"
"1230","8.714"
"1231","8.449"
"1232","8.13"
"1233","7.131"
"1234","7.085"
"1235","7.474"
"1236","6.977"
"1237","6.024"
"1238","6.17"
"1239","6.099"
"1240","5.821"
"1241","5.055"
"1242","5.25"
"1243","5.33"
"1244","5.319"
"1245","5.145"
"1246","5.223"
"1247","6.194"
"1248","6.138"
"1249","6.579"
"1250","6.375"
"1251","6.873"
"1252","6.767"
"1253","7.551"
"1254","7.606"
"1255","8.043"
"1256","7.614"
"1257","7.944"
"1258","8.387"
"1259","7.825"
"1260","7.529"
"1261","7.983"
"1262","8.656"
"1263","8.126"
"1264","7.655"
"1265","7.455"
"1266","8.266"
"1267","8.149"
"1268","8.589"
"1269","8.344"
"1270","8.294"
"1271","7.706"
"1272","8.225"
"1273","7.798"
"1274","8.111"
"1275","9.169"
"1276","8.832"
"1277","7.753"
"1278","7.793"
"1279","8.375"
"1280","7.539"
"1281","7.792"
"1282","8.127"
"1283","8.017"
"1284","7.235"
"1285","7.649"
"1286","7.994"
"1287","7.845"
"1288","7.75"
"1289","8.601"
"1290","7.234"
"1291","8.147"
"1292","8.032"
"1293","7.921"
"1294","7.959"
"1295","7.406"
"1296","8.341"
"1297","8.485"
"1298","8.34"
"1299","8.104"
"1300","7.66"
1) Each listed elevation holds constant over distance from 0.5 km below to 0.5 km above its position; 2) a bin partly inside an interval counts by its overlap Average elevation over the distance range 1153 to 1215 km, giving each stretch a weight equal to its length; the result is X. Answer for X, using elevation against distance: 7.92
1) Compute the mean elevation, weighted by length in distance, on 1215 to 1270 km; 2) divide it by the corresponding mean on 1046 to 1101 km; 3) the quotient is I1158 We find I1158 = 0.79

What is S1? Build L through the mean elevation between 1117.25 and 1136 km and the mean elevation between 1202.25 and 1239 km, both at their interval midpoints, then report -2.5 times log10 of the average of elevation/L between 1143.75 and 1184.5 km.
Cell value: 0.18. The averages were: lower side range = 9.02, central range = 7.56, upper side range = 8.71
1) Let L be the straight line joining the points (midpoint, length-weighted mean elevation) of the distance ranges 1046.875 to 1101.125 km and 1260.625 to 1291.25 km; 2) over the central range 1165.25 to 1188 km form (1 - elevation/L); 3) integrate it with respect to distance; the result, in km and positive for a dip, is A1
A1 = 6.7 km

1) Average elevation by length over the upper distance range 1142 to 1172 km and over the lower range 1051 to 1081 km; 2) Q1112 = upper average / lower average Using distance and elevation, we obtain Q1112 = 0.9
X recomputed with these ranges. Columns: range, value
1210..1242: 8.24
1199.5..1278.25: 8.02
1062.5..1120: 9.57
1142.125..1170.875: 8.49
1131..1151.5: 9.58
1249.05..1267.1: 7.67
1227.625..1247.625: 6.65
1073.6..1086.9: 9.6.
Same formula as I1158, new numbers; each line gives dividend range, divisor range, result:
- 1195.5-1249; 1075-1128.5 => 0.86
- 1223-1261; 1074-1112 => 0.73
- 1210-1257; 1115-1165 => 0.84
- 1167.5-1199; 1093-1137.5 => 0.75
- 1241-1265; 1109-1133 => 0.76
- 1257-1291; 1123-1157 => 0.86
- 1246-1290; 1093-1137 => 0.82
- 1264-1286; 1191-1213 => 0.87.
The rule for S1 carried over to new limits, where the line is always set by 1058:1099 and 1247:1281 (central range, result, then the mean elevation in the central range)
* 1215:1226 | -0.121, 9.17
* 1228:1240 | 0.103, 7.35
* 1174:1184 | 0.414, 5.87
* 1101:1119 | -0.042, 9.6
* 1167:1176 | 0.419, 5.89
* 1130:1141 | -0.047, 9.39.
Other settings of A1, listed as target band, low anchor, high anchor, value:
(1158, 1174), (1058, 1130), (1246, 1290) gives 3.28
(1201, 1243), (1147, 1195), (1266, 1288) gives -3.37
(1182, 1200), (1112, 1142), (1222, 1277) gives 0.08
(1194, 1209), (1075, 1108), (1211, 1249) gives -2.23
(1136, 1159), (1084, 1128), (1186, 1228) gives -0.26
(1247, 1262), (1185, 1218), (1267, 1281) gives 1.83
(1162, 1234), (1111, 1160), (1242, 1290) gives 3.21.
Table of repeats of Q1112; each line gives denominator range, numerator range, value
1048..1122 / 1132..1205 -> 0.86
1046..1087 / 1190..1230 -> 0.97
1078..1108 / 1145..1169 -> 0.86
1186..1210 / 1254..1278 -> 0.90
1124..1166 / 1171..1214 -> 0.88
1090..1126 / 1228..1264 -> 0.73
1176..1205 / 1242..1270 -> 0.91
